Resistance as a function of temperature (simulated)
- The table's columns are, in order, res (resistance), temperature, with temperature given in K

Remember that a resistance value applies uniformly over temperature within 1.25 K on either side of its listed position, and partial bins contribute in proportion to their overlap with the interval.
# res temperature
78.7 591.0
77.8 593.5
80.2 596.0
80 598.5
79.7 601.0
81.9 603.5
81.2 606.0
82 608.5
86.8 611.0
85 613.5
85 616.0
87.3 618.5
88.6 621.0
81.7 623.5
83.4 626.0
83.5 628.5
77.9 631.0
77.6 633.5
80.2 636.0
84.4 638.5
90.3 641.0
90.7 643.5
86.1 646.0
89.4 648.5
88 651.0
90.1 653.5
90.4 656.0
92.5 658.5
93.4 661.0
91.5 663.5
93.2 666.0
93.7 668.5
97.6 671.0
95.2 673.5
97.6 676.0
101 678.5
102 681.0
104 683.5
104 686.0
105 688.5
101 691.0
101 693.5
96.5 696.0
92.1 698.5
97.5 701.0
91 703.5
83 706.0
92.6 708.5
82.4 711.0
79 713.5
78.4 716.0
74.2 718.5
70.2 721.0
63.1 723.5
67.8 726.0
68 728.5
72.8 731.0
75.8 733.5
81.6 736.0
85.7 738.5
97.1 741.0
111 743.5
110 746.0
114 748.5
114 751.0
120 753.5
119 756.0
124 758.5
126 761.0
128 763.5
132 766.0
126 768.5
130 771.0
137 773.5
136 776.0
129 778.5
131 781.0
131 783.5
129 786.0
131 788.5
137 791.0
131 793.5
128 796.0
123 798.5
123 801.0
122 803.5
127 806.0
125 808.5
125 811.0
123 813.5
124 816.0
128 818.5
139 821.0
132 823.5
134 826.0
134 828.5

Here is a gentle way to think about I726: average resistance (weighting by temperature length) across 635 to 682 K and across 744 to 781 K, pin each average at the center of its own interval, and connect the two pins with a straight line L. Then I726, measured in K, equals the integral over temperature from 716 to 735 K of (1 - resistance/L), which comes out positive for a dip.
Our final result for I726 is 7.1 K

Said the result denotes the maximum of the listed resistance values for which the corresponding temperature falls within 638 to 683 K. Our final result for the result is 102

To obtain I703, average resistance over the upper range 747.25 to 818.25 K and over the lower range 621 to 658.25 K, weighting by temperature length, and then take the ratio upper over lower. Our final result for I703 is 1.48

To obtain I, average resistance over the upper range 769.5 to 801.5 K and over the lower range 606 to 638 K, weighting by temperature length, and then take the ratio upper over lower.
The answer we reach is 1.6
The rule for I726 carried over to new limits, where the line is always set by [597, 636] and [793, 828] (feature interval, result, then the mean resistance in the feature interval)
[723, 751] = 5.8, 87.9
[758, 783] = -2.5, 130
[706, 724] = 4.6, 78.1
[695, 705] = 0.8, 93.9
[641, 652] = 0.1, 88.8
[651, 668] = 0.2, 91.6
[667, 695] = -0.7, 100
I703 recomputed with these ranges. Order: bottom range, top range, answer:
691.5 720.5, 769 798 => 1.50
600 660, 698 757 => 1.04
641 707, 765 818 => 1.36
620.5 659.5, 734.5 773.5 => 1.34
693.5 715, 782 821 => 1.42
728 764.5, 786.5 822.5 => 1.23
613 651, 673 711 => 1.14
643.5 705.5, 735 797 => 1.28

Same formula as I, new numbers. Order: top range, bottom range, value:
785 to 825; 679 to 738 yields 1.48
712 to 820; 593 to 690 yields 1.26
